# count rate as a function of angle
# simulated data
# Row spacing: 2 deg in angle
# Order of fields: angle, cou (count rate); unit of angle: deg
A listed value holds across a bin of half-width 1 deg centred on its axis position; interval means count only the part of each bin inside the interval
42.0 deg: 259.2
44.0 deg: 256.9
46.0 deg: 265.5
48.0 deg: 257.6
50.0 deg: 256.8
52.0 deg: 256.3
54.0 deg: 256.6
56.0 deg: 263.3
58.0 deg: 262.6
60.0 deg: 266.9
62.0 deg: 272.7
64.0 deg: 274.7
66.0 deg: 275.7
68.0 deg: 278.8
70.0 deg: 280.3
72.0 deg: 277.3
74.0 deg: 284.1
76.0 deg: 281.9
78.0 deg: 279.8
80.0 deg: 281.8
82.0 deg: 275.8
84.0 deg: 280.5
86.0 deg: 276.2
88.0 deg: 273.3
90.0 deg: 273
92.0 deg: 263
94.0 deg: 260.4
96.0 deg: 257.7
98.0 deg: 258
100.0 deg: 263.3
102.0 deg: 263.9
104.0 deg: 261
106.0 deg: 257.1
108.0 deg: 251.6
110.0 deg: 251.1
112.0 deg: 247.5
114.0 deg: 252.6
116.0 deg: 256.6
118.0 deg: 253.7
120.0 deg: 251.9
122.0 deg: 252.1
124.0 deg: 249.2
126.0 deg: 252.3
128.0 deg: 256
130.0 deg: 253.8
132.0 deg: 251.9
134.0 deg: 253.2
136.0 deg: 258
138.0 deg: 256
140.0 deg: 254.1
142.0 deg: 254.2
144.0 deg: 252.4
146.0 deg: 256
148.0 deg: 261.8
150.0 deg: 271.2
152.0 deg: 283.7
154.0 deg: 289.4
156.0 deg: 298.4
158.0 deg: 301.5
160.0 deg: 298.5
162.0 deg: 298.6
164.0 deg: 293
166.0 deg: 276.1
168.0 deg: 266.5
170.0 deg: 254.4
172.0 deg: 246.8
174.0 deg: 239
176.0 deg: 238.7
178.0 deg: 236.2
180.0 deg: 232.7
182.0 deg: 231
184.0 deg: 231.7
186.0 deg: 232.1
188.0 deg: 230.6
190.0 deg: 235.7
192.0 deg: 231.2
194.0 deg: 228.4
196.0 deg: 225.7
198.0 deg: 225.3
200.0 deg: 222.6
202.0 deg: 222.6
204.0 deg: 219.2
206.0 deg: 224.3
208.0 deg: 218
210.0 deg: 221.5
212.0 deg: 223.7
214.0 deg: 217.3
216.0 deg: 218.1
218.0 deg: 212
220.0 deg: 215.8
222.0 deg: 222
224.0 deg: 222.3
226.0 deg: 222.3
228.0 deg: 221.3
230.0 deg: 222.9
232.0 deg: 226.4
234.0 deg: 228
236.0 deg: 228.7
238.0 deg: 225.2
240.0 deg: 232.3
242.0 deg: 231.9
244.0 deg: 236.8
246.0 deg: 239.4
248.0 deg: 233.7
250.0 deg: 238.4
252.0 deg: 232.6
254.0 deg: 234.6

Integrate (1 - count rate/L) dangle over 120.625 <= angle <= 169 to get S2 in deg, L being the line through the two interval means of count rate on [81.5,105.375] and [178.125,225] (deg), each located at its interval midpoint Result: -4.3 deg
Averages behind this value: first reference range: 267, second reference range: 225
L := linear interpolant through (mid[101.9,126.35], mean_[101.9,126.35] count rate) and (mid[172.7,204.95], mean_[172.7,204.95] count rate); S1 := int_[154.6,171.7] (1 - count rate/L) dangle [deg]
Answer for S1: -3.30 deg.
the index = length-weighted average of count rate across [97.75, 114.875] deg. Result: 256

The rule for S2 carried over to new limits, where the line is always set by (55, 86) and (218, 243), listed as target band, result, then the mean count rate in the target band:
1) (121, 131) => 0.2 deg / 253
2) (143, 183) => -3.3 deg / 266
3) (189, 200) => 0.3 deg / 229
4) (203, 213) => 0.4 deg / 221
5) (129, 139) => 0.0 deg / 255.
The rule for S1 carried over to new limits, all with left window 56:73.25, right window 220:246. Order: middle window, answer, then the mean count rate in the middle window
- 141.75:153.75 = -0.7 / 265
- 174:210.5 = 1.4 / 229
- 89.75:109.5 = 0.3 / 260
